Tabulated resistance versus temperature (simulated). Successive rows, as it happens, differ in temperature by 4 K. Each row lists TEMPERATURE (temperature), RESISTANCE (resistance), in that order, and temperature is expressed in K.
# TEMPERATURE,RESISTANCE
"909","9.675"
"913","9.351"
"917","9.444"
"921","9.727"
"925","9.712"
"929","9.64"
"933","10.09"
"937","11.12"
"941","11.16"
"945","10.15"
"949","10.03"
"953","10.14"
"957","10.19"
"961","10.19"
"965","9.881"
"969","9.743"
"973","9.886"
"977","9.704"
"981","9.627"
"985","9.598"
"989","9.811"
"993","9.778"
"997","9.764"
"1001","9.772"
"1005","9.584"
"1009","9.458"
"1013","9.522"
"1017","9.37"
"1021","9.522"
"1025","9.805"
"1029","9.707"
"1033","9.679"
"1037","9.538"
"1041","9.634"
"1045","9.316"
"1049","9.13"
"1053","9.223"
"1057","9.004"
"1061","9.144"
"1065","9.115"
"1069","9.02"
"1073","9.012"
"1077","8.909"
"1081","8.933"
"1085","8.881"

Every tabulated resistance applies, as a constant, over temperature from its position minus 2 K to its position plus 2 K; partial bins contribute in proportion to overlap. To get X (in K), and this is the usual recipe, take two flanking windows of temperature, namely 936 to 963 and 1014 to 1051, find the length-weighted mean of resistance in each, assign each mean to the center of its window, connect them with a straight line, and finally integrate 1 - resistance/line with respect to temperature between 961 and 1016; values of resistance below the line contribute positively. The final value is 1.5 K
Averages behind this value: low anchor 10.4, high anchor 9.52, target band 9.71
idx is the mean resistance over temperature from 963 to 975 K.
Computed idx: 9.84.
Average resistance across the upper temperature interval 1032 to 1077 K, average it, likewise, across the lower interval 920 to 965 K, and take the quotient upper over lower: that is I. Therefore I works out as 0.9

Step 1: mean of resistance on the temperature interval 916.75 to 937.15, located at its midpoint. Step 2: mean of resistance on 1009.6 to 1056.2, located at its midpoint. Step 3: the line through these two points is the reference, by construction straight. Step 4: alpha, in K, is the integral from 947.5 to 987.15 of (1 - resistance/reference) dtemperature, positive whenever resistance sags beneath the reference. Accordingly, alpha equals -0.6 K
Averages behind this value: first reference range 9.89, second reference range 9.48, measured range 9.9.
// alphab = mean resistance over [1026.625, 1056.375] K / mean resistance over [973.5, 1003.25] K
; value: 0.97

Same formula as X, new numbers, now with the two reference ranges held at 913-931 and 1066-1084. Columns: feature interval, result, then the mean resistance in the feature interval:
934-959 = -2.5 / 10.4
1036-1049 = -0.5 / 9.44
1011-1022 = -0.3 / 9.47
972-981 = -0.4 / 9.75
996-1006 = -0.5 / 9.71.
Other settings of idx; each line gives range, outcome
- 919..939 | 10.1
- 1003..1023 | 9.49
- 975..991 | 9.69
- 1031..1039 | 9.61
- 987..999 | 9.78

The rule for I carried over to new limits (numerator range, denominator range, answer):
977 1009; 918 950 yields 0.95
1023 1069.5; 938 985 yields 0.93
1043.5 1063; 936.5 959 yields 0.88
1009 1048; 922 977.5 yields 0.94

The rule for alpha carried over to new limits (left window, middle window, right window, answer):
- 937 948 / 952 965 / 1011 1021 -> 0.4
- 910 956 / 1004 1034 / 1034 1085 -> -0.4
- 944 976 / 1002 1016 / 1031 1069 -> 0.1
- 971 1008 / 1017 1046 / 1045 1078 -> -0.8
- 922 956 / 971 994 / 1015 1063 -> 0.3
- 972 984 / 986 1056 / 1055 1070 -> -1.3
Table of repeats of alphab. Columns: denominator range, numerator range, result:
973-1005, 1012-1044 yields 0.99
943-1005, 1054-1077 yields 0.92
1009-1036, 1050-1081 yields 0.94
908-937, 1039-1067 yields 0.94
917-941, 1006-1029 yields 0.95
